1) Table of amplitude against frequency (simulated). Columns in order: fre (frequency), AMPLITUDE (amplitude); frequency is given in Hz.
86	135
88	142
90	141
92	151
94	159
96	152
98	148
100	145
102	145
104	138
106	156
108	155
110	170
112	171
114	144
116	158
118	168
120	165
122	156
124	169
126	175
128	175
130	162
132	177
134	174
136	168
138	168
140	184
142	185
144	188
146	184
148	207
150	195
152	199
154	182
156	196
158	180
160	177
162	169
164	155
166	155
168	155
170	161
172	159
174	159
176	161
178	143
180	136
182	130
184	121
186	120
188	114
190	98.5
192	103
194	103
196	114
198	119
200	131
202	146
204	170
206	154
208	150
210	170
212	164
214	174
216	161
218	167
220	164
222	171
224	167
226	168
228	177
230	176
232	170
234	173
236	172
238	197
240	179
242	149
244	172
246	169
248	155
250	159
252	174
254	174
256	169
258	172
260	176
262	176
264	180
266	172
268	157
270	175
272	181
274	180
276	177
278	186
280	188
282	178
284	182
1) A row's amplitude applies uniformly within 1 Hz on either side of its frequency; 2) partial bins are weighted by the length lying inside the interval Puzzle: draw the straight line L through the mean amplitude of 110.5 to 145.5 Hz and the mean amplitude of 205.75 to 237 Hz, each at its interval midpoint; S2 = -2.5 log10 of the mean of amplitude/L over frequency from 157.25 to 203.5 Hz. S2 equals 0.21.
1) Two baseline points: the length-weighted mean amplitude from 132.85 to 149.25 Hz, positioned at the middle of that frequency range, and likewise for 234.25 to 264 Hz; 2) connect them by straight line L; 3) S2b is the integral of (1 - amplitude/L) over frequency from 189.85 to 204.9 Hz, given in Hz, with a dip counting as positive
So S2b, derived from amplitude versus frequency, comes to 4.47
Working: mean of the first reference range 182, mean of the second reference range 171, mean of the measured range 124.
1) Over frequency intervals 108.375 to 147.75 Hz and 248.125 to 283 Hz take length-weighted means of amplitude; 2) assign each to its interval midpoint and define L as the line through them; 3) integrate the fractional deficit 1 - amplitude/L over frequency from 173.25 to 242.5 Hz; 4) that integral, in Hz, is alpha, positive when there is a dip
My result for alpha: 9.0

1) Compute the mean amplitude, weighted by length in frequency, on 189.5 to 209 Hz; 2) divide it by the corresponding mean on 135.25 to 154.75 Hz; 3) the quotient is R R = 0.7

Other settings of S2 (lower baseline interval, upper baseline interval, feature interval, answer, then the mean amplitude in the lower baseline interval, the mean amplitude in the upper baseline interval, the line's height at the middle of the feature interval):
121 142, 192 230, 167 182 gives 0.067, 171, 153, 162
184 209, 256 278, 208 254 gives -0.132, 127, 175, 150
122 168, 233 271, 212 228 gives 0.033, 177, 171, 173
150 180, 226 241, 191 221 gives 0.187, 168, 177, 173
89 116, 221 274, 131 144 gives -0.131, 152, 172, 157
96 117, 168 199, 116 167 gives -0.231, 153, 130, 143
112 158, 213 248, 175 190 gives 0.314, 176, 170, 173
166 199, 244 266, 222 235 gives -0.102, 132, 171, 156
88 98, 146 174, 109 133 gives -0.035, 150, 176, 161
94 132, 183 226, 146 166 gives -0.206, 159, 143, 151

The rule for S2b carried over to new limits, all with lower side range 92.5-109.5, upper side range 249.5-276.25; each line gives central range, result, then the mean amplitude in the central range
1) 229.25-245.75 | -0.4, 173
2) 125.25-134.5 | -1.1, 172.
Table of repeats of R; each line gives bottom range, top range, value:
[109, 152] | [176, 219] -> 0.79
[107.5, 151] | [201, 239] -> 0.97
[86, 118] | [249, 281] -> 1.15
